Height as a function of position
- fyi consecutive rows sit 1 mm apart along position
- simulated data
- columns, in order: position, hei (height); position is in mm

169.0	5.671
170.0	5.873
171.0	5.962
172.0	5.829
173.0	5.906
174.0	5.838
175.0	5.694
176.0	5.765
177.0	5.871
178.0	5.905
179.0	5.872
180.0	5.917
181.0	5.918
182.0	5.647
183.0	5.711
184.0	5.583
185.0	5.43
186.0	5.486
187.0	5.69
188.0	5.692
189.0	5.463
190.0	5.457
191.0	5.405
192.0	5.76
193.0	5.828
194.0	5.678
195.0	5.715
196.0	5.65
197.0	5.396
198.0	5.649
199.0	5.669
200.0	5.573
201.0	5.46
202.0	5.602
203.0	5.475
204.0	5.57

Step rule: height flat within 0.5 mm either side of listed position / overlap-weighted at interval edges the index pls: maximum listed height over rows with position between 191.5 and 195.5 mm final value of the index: 5.828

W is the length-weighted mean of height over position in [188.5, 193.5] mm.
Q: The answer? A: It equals 5.58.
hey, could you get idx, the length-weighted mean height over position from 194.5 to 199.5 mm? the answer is 5.62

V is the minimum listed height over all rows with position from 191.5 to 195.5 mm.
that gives 5.678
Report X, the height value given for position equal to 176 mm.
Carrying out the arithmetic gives 5.765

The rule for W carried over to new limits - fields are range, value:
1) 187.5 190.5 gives 5.54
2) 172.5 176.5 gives 5.8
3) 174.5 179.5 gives 5.82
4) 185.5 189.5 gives 5.58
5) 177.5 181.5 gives 5.9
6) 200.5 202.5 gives 5.53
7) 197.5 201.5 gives 5.59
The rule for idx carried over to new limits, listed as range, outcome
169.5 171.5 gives 5.92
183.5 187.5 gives 5.55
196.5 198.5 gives 5.52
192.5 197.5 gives 5.65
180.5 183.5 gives 5.76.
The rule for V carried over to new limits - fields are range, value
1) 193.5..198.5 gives 5.396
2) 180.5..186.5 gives 5.43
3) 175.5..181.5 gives 5.765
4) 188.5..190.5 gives 5.457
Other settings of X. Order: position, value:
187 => 5.69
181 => 5.918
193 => 5.828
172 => 5.829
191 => 5.405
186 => 5.486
